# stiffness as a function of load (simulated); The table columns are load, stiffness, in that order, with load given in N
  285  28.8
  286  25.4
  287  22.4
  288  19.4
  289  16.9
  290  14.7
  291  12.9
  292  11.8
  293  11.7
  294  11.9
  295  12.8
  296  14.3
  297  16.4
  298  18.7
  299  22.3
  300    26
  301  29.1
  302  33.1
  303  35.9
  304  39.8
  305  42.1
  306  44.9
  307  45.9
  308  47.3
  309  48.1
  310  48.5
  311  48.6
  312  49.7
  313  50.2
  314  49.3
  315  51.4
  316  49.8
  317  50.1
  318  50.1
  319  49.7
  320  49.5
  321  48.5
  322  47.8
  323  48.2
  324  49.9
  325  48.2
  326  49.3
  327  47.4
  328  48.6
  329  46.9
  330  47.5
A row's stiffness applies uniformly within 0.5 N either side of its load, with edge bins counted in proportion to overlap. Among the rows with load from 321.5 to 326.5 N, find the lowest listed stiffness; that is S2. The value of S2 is 47.8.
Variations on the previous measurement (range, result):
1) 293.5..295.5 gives 11.9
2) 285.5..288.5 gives 19.4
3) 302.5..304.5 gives 35.9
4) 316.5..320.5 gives 49.5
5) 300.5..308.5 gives 29.1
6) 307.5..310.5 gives 47.3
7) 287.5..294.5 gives 11.7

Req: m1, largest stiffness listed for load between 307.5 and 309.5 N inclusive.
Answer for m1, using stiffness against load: 48.1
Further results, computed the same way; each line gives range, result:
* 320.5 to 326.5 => 49.9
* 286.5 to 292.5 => 22.4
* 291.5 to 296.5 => 14.3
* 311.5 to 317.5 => 51.4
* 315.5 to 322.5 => 50.1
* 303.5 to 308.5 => 47.3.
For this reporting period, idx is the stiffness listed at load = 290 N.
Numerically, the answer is 14.7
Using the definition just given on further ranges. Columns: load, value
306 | 44.9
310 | 48.5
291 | 12.9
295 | 12.8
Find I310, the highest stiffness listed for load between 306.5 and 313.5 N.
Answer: 50.2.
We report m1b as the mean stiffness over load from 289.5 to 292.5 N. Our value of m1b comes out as 13.1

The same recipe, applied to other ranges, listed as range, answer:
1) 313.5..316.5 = 50.2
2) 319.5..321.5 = 49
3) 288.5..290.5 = 15.8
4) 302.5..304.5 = 37.8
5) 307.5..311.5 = 48.1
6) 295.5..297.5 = 15.3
